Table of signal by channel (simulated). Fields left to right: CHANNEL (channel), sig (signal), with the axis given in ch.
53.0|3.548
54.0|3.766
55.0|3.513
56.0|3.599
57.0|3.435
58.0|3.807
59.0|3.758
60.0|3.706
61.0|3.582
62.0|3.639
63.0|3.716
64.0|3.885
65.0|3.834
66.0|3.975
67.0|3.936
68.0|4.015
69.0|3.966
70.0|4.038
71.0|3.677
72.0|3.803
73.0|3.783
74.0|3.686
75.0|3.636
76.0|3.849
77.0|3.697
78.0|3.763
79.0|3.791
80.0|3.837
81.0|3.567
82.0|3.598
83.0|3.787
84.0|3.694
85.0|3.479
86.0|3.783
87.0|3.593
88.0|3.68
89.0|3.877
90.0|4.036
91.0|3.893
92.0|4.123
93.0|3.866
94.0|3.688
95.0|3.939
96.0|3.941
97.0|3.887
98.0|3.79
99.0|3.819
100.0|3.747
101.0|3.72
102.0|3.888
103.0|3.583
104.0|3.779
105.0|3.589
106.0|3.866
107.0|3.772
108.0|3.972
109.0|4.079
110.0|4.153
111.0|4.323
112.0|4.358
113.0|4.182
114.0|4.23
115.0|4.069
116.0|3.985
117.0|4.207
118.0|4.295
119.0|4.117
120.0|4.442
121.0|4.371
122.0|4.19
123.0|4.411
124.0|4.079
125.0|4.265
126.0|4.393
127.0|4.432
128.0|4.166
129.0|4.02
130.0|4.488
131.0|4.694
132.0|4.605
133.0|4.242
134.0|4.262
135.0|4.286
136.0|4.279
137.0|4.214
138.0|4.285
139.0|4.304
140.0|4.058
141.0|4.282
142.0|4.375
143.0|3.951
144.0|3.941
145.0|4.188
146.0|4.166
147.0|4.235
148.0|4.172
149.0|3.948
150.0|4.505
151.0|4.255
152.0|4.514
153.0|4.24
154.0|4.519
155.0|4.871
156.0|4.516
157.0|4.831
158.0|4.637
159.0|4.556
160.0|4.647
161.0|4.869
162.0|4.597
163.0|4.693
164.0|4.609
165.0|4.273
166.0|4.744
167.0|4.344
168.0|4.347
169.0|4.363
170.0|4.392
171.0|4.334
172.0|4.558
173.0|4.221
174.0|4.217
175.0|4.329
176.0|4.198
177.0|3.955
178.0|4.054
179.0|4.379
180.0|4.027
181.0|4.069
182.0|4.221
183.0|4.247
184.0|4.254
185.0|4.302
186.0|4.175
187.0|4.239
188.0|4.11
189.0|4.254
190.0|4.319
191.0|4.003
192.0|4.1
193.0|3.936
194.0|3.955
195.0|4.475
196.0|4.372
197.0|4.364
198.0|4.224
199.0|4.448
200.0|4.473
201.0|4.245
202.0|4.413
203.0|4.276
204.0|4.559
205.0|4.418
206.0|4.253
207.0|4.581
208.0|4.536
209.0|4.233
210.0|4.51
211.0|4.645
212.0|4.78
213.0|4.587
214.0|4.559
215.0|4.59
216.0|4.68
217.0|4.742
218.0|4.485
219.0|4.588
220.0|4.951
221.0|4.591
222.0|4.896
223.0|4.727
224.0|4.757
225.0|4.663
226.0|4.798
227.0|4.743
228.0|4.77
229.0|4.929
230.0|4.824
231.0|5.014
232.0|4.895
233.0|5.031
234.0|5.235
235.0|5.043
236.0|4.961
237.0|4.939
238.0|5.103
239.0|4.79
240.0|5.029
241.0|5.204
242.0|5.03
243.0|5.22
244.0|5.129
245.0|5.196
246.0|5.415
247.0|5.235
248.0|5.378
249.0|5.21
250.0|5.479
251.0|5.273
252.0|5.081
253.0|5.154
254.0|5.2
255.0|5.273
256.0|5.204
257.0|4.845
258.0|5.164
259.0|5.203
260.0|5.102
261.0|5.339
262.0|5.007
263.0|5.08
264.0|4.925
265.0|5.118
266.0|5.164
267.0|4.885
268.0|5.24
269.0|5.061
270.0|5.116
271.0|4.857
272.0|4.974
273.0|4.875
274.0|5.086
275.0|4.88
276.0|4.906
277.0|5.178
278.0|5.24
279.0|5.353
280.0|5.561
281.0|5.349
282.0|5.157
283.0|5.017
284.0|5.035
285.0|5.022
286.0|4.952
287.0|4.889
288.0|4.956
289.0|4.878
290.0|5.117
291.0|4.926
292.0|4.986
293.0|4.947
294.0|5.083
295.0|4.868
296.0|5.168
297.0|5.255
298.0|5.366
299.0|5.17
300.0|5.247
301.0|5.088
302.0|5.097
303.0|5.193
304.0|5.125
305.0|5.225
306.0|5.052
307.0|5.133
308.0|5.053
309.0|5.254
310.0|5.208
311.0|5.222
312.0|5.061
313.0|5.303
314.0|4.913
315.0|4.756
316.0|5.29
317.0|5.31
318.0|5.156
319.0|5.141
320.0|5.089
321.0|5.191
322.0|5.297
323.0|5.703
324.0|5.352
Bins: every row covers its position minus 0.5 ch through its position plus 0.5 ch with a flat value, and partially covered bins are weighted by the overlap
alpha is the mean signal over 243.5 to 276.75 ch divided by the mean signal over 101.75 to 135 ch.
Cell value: 1.23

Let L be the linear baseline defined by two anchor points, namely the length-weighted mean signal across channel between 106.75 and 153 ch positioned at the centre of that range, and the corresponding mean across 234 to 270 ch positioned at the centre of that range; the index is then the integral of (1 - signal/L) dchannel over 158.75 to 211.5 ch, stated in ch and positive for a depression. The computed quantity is 3.44 ch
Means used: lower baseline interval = 4.24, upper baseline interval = 5.13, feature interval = 4.34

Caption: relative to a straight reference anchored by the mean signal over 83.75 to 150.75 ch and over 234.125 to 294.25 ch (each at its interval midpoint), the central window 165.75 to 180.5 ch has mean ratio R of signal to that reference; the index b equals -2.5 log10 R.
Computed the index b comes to 0.04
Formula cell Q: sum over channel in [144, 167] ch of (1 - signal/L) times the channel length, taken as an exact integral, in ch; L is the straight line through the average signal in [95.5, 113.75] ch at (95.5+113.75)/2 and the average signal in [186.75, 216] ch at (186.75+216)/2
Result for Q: -1.7 ch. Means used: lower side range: 3.92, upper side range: 4.37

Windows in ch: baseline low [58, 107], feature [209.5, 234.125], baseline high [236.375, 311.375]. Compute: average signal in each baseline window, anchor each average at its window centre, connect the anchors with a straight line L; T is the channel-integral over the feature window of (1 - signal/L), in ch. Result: 0.0 ch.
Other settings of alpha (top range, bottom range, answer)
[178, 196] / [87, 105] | 1.09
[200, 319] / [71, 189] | 1.20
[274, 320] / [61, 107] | 1.35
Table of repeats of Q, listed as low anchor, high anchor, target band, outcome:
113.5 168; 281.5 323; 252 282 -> -1.04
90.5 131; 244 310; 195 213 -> 0.85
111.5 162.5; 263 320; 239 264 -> -1.41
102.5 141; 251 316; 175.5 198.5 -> 1.87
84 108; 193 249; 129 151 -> -0.69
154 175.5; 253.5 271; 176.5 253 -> 3.03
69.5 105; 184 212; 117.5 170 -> -4.05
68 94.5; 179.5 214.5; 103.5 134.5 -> -1.86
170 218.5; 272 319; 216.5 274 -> -3.65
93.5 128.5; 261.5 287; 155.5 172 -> -0.63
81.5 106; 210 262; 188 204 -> 1.29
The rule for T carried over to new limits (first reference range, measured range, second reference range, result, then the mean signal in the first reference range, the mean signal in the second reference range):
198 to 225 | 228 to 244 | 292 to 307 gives -1.0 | 4.55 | 5.13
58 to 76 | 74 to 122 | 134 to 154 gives 0.9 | 3.8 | 4.23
